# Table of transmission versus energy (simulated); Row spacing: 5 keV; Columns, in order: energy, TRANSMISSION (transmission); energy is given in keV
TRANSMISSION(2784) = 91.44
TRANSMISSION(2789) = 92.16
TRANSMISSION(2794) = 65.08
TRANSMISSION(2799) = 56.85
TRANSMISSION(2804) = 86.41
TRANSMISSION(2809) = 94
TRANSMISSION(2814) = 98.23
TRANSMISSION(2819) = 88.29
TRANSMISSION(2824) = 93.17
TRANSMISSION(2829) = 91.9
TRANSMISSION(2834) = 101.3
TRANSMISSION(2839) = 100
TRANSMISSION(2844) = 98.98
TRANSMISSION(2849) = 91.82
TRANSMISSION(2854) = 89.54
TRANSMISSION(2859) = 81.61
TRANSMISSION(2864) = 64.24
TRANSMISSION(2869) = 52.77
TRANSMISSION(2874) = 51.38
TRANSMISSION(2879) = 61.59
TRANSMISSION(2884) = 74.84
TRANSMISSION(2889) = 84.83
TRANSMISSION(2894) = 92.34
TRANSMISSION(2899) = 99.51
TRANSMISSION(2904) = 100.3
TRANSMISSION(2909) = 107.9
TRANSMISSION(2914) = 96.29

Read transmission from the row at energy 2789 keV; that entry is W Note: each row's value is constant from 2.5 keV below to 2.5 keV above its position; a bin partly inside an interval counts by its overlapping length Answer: 92.16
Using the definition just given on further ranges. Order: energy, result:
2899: 99.51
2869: 52.77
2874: 51.38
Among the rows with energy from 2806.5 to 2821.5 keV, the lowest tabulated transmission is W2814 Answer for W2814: 88.29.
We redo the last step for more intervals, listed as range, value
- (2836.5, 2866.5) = 64.24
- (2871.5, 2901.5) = 51.38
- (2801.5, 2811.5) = 86.41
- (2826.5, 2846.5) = 91.9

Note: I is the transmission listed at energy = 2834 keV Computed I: 101.3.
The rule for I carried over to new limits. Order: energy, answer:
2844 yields 98.98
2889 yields 84.83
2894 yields 92.34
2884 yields 74.84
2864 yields 64.24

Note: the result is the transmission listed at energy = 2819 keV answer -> 88.29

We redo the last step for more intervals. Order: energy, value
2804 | 86.41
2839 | 100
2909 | 107.9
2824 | 93.17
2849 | 91.82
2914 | 96.29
